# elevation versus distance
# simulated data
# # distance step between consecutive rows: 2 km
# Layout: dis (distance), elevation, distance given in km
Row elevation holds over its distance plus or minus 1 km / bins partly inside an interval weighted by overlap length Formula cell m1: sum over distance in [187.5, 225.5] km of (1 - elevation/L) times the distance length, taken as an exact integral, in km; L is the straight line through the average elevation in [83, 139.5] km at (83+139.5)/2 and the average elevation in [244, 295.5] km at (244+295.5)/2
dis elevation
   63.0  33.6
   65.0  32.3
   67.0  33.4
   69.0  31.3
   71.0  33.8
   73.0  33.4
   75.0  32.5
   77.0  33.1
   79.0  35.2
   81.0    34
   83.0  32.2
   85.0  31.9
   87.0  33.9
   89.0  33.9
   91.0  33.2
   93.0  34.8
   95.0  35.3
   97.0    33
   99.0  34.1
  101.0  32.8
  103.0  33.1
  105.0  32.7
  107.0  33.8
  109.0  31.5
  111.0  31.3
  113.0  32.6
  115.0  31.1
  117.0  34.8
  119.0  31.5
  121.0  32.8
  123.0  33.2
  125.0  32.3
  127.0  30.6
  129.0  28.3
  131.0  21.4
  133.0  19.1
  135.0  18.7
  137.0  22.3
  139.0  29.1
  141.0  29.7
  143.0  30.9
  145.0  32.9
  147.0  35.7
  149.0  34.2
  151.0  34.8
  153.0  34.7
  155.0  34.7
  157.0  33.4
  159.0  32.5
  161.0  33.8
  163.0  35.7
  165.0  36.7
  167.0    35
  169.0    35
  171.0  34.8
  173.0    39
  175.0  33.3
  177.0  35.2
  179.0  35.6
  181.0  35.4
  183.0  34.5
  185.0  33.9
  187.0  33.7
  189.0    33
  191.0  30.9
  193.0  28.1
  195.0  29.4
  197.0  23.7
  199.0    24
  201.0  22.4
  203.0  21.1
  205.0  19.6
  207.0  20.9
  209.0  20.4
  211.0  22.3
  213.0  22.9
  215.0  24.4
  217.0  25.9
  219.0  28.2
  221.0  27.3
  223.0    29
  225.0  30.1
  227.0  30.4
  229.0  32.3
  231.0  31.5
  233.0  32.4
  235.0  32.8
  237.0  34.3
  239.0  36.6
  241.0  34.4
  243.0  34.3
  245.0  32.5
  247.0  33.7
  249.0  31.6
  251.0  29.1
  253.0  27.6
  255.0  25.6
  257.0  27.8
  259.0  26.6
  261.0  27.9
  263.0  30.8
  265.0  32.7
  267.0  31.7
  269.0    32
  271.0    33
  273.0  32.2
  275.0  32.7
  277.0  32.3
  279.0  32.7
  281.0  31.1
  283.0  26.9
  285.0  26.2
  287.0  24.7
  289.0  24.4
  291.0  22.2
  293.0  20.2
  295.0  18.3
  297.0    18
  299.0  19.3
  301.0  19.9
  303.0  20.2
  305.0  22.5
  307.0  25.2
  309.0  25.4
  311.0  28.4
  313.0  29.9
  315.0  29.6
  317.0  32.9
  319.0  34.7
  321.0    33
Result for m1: 5.3 km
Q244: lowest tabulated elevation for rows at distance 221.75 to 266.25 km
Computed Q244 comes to 25.6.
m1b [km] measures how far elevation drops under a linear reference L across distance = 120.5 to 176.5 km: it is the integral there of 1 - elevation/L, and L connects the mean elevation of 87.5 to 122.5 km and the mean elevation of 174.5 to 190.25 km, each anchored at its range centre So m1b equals 3.61 km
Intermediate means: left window 33.1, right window 34.3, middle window 31.6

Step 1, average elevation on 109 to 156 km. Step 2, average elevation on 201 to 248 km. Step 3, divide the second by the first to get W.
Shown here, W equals 0.9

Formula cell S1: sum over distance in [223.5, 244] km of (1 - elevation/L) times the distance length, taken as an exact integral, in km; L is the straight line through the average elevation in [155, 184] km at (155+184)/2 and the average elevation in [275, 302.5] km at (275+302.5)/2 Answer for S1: -2.4 km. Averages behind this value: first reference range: 35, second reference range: 24.6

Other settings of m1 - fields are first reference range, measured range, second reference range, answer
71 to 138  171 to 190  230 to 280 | -2.0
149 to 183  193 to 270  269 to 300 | 4.1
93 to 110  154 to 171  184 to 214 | -3.6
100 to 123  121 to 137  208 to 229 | 2.6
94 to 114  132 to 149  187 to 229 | 1.6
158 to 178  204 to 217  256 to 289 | 4.3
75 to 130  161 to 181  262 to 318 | -3.1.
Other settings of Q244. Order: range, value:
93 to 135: 18.7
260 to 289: 24.4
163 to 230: 19.6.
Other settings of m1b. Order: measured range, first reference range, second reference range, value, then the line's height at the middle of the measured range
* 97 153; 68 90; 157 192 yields 5.2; 33.9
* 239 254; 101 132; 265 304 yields -2.5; 27.5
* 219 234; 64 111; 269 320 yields -0.8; 28.8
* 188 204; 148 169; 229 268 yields 3.2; 33.2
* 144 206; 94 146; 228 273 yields -2.7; 30.8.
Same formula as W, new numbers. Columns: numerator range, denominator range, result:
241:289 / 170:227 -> 1.06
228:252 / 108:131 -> 1.05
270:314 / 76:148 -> 0.82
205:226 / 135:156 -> 0.80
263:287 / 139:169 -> 0.92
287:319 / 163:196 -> 0.71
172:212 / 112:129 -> 0.90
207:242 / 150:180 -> 0.83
